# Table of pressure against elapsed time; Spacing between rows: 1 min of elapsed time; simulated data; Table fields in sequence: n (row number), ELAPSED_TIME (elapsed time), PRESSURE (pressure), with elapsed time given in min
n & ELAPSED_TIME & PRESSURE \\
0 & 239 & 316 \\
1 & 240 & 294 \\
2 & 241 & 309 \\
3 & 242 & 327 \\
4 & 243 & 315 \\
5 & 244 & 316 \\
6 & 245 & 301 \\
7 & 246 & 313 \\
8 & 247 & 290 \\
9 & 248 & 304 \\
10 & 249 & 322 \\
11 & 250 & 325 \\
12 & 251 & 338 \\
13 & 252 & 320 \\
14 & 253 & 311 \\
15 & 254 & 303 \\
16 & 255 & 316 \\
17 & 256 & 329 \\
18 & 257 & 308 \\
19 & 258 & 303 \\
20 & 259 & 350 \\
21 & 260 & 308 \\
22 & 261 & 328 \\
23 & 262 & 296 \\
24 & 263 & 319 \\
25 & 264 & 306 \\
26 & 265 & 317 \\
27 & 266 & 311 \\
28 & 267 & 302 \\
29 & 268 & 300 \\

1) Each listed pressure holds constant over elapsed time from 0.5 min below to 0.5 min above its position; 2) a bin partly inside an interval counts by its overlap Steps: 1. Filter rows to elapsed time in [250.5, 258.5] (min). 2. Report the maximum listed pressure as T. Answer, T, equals 338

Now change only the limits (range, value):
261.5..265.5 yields 319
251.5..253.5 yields 320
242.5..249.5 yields 322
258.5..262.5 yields 350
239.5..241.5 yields 309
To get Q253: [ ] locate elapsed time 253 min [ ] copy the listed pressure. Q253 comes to 311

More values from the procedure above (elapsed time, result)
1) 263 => 319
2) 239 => 316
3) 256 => 329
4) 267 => 302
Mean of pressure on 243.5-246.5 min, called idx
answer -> 310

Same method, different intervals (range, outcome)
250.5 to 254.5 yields 318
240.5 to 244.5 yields 317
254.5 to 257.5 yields 318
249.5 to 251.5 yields 332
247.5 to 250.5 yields 317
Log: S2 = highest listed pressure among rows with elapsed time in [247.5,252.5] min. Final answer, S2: 338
